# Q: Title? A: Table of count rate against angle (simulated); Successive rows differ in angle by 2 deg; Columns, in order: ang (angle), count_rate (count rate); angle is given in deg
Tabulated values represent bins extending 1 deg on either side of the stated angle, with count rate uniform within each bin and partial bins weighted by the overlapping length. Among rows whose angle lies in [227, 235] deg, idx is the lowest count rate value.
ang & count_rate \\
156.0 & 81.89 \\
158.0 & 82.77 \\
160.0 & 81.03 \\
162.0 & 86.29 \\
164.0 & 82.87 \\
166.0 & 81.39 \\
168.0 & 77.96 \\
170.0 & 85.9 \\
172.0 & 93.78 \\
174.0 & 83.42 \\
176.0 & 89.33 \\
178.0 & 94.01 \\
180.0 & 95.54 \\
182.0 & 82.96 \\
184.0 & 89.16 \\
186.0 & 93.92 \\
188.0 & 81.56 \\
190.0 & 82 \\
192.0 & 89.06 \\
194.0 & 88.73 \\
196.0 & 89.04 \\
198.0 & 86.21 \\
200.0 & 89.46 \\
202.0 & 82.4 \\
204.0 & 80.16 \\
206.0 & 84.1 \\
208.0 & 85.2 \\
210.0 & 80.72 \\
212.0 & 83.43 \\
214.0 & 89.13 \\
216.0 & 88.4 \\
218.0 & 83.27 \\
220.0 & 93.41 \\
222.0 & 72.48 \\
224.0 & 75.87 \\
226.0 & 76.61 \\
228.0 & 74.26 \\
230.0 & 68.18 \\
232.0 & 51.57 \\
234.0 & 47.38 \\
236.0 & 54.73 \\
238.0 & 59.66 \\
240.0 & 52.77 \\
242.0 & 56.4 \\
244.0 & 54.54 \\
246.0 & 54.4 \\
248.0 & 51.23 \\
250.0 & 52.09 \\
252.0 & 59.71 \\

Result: 47.38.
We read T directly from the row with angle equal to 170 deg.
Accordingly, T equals 85.9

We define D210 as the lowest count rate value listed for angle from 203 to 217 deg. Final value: 80.16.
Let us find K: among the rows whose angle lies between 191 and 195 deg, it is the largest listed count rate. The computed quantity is 89.06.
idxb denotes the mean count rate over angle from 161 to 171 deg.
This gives 82.9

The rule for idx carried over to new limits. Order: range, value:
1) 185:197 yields 81.56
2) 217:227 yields 72.48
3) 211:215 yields 83.43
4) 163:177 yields 77.96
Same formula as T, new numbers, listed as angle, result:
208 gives 85.2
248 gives 51.23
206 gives 84.1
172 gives 93.78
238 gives 59.66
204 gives 80.16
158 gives 82.77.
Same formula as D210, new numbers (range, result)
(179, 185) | 82.96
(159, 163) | 81.03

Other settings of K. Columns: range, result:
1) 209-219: 89.13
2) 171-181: 95.54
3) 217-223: 93.41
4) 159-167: 86.29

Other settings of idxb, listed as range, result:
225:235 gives 63.6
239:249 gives 53.9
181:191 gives 85.9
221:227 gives 75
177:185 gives 90.4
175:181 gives 93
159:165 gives 83.4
